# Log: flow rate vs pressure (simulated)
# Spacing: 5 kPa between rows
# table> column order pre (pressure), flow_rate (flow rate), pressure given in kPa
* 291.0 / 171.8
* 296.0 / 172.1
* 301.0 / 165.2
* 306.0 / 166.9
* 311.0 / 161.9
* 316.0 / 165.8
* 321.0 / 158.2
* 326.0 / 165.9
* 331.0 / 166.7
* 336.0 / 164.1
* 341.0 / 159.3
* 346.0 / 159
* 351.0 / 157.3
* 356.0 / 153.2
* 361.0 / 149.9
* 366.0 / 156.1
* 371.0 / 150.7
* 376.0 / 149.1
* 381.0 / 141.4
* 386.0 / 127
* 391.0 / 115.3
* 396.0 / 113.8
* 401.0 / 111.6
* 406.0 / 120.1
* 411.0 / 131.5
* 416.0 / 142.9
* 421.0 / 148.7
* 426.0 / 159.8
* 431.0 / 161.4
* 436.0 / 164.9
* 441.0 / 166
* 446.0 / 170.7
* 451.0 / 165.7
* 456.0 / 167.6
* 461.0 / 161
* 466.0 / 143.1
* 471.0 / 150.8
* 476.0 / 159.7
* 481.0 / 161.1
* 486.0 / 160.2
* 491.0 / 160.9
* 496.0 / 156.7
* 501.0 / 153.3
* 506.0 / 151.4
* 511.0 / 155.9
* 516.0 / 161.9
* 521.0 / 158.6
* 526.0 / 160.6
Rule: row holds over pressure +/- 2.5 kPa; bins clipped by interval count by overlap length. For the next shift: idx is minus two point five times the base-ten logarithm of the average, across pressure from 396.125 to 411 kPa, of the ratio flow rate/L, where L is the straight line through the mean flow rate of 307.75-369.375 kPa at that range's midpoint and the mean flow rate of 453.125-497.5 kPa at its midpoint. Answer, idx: 0.32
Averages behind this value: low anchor 160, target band 118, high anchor 158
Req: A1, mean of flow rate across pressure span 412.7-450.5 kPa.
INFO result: 159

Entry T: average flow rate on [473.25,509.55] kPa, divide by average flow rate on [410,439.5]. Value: 1.03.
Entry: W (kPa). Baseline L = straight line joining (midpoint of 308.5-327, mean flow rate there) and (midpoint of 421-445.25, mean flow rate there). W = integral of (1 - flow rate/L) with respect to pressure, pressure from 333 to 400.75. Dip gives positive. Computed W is 7.3 kPa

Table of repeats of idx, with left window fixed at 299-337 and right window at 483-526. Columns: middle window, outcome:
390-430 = 0.21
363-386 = 0.11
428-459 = -0.04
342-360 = 0.05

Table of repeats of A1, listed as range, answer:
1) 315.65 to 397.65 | 150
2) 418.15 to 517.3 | 159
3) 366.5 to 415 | 130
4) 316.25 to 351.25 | 162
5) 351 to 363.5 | 153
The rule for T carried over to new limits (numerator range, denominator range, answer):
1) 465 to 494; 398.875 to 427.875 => 1.16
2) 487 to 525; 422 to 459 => 0.96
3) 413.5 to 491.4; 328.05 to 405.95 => 1.10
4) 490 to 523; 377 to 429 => 1.19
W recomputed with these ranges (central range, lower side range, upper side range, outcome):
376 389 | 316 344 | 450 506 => 2.0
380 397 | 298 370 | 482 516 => 3.8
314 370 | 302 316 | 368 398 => -3.2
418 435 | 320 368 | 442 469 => 0.4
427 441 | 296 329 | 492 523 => -0.3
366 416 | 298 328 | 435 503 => 9.6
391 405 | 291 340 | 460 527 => 4.1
